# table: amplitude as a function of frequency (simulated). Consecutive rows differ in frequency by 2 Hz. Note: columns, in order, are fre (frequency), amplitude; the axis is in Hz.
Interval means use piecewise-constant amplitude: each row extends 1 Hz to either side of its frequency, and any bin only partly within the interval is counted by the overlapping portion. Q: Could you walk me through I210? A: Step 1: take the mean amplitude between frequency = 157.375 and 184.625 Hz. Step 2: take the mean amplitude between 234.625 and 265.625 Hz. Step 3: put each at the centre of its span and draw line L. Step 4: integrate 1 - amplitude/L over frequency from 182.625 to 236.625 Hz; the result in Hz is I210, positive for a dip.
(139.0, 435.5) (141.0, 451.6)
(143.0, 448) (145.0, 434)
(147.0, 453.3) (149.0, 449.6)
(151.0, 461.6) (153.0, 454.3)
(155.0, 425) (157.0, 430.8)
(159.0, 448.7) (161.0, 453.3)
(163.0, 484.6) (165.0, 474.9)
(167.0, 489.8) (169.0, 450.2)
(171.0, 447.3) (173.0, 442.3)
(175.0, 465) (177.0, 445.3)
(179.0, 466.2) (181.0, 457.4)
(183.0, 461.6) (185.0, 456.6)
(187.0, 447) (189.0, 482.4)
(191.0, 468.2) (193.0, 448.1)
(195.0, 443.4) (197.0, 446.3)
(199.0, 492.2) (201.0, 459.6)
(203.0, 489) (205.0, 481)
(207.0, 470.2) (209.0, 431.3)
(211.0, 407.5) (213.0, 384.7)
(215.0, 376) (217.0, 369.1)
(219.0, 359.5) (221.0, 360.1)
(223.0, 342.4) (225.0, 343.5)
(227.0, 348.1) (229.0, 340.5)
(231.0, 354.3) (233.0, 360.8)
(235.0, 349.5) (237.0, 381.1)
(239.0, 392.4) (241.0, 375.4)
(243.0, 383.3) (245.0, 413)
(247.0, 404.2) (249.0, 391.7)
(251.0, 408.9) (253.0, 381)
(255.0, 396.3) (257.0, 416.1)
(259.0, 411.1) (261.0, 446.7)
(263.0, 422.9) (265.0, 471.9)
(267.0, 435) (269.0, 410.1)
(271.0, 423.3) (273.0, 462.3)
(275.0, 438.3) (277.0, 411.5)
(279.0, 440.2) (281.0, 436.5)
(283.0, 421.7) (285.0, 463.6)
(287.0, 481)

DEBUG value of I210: 2.5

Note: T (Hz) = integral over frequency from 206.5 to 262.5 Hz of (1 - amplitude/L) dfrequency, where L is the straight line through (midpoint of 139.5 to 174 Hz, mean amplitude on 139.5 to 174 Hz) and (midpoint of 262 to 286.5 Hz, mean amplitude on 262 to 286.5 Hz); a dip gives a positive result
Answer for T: 7.2 Hz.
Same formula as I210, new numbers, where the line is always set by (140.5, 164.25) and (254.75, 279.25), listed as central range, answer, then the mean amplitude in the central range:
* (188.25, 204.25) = -0.9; 466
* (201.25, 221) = 1.0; 417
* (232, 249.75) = 2.1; 383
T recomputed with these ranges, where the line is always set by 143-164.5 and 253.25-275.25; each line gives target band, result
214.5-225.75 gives 2.0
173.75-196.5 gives -0.7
